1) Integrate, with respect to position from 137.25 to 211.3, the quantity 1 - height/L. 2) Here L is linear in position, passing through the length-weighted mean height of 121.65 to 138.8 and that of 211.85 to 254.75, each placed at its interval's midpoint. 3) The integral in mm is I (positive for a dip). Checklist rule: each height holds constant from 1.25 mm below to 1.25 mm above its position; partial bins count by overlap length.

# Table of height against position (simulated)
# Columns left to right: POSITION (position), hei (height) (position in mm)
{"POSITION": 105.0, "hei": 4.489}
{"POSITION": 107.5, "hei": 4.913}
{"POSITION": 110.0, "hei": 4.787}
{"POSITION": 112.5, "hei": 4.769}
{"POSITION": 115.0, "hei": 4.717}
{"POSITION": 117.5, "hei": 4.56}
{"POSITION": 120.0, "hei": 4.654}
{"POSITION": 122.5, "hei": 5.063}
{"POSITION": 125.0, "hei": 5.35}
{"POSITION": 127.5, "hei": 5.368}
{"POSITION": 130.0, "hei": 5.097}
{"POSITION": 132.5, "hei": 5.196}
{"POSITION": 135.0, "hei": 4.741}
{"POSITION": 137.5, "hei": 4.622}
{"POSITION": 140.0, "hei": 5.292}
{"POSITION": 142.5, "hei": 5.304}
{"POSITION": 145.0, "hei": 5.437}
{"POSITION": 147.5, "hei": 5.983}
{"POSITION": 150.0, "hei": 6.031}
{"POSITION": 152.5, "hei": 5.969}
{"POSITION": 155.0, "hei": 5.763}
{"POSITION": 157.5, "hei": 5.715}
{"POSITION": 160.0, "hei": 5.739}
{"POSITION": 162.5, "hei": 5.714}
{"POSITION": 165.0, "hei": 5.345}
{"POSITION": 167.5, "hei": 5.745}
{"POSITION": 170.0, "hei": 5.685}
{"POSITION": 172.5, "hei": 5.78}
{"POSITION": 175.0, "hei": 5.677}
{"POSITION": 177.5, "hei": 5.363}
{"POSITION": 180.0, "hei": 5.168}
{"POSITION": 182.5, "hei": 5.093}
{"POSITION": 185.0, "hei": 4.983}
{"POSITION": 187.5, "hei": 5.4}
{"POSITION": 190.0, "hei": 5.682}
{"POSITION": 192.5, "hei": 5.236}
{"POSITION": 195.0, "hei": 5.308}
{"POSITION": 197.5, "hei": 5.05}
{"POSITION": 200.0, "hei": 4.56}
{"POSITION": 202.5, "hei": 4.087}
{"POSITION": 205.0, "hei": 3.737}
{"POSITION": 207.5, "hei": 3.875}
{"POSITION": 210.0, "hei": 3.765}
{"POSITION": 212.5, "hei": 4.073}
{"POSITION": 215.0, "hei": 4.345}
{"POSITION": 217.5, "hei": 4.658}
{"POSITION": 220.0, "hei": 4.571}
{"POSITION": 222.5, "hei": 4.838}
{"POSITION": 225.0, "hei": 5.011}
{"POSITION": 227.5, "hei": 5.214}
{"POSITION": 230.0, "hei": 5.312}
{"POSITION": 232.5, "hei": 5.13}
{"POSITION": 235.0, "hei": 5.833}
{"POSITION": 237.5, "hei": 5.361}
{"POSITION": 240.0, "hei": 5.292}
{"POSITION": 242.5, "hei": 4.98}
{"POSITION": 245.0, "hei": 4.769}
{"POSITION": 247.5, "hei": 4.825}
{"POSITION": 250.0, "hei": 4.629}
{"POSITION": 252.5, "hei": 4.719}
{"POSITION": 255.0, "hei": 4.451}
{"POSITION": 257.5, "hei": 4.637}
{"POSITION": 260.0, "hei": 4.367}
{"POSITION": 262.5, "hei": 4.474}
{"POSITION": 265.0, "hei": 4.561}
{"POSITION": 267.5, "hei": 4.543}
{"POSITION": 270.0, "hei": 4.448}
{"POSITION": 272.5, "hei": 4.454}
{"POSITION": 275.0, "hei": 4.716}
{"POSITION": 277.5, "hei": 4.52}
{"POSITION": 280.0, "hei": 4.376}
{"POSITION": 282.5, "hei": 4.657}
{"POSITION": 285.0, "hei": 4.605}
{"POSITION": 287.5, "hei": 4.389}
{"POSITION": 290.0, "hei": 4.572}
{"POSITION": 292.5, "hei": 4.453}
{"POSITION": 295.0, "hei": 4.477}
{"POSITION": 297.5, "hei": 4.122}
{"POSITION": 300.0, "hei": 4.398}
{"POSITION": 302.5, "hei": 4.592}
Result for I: -3.6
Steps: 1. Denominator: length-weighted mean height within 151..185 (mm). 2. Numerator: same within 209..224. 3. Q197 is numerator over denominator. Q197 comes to 0.8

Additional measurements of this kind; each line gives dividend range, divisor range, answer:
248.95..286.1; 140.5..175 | 0.80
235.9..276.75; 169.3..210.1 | 0.94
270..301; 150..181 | 0.79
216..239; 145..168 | 0.88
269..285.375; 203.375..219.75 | 1.11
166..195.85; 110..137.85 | 1.10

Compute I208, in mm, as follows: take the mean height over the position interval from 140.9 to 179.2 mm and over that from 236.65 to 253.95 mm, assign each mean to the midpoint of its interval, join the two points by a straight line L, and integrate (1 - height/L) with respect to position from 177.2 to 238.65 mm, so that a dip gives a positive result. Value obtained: 4.6 mm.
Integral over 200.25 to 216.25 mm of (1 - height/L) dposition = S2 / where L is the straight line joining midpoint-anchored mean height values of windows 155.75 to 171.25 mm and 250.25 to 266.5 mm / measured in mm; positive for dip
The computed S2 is 3.5 mm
